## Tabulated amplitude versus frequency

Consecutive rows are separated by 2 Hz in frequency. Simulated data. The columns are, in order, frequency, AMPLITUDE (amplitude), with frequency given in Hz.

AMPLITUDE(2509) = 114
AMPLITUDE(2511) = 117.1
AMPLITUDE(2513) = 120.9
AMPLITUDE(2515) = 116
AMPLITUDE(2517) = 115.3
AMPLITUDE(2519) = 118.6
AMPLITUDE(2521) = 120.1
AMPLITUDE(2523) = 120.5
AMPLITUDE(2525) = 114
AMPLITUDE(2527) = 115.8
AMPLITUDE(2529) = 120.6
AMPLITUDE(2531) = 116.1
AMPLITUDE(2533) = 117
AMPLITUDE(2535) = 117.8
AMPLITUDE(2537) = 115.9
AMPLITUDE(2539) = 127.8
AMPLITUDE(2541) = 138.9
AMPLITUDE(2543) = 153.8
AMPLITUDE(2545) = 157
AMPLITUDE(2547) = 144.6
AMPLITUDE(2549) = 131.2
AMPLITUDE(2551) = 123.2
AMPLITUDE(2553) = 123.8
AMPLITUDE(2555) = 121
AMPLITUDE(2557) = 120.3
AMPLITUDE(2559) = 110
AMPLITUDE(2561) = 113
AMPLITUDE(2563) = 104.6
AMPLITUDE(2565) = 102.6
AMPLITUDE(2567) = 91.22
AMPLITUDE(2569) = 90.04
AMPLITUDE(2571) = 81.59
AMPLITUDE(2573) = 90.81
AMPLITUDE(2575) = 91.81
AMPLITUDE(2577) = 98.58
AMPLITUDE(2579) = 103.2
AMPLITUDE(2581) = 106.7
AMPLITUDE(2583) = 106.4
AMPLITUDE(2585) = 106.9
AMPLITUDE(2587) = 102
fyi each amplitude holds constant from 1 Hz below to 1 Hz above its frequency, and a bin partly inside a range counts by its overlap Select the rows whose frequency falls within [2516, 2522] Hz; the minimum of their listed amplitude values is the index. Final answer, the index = 115.3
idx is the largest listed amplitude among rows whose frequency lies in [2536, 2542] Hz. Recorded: 138.9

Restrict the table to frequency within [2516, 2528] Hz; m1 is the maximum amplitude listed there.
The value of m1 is 120.5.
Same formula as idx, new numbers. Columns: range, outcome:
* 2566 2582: 106.7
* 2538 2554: 157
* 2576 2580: 103.2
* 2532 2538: 117.8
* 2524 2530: 120.6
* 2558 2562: 113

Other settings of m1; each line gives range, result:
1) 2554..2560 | 121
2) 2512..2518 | 120.9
